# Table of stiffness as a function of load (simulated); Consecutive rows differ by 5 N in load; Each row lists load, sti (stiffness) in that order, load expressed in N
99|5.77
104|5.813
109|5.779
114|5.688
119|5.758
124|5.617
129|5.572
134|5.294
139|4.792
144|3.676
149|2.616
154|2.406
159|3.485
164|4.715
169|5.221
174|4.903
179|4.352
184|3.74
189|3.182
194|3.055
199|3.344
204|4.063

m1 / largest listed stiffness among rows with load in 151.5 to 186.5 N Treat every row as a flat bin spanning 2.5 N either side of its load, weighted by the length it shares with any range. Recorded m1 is 5.221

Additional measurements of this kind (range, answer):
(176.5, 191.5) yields 4.352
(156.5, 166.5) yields 4.715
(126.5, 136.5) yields 5.572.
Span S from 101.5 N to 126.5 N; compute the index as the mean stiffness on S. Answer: 5.73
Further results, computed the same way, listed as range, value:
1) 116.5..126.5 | 5.69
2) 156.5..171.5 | 4.47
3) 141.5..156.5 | 2.9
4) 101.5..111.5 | 5.8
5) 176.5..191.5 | 3.76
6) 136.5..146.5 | 4.23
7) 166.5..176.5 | 5.06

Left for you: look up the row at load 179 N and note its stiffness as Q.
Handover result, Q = 4.352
